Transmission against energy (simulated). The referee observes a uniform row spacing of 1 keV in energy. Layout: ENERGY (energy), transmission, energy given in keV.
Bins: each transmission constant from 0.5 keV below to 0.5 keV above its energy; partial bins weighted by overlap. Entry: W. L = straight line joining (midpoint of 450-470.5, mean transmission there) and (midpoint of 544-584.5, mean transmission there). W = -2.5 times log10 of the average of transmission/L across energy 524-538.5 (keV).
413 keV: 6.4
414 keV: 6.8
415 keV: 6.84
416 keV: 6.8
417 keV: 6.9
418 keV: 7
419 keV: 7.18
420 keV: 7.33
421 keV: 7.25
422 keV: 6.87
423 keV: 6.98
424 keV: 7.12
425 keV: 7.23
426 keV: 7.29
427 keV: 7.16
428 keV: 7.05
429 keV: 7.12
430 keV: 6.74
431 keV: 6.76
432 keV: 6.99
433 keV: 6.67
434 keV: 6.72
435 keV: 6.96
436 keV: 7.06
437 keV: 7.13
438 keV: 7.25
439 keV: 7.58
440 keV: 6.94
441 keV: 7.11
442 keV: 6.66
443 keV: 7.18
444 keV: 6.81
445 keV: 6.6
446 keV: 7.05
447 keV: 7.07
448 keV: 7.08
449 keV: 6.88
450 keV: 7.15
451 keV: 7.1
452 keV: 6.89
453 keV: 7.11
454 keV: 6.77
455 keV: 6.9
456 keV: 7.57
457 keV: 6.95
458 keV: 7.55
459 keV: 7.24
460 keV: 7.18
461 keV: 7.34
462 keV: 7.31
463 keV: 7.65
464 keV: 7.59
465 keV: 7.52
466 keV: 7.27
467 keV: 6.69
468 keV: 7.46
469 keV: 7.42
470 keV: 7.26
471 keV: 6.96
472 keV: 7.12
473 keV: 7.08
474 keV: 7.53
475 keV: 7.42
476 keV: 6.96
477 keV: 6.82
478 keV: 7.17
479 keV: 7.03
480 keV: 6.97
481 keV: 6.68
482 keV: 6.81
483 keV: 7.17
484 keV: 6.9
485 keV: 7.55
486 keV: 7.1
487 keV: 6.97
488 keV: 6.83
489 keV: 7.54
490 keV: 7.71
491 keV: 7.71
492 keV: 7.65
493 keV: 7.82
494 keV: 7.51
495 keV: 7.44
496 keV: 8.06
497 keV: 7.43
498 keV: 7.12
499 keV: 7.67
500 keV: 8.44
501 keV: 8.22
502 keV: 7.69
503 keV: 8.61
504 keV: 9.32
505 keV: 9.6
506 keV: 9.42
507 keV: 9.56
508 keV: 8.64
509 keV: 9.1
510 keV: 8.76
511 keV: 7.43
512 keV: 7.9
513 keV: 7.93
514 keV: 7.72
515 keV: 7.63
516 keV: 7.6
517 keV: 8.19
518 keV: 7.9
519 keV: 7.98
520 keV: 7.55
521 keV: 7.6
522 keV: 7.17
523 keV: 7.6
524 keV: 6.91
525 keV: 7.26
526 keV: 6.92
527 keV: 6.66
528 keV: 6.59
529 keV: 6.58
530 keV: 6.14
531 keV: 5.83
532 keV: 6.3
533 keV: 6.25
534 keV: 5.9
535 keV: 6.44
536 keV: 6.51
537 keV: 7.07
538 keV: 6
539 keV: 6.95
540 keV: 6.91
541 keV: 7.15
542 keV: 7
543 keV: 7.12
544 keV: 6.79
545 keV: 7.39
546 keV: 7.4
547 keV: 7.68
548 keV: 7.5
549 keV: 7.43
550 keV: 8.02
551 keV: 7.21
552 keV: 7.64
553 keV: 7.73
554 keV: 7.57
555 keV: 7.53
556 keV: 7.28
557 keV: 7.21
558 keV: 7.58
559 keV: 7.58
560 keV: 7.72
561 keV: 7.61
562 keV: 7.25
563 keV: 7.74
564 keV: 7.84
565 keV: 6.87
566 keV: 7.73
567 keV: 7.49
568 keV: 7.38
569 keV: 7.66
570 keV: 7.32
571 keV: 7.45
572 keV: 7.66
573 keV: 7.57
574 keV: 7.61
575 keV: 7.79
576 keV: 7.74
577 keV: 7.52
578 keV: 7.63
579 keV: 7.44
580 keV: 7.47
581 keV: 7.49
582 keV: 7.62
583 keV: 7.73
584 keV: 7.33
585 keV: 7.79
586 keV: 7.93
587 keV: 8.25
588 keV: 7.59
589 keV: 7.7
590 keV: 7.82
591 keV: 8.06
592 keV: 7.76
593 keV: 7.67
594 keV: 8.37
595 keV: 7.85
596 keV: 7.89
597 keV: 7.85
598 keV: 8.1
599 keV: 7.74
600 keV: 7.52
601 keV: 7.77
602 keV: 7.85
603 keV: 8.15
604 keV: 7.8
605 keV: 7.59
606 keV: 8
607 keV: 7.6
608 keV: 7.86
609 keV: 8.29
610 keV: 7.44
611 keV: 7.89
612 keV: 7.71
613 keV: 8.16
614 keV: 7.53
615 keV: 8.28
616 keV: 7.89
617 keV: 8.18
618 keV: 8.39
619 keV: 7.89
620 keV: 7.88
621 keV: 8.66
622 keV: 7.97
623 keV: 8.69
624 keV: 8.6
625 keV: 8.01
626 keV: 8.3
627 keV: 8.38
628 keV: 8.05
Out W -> 0.15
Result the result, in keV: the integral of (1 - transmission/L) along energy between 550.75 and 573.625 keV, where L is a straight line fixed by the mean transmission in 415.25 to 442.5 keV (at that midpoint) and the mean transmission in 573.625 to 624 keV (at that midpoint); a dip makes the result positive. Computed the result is 0.52 keV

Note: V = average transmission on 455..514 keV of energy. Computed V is 7.6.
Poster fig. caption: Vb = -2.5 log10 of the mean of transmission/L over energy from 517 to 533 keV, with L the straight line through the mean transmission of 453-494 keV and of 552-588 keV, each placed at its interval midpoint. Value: 0.060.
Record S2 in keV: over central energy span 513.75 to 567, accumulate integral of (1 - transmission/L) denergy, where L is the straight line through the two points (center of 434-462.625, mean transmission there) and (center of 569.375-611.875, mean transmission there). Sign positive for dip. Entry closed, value 2.2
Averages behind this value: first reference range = 7.08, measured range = 7.2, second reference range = 7.75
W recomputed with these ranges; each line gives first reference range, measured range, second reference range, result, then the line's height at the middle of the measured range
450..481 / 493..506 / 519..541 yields -0.17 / 6.96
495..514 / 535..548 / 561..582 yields 0.13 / 7.9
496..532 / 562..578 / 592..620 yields 0.04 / 7.85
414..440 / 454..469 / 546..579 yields -0.02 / 7.16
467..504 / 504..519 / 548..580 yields -0.13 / 7.45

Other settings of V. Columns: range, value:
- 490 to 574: 7.51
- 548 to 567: 7.53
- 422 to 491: 7.11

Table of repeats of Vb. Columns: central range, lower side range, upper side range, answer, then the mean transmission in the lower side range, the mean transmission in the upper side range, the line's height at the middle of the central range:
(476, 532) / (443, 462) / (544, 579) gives -0.04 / 7.08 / 7.53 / 7.29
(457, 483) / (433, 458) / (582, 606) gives -0.01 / 7.03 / 7.83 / 7.16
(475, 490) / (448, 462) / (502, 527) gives 0.07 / 7.13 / 8.06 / 7.56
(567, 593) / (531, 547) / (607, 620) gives -0.04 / 6.75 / 7.94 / 7.4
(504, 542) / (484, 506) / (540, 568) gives 0.03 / 7.83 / 7.44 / 7.64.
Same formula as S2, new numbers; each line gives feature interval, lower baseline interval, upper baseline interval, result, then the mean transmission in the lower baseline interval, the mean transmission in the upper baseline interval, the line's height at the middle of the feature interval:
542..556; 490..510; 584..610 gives 1.07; 8.26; 7.85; 8.06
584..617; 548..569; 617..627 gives 0.62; 7.52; 8.27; 8.02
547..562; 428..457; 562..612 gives 0.03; 6.99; 7.71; 7.55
